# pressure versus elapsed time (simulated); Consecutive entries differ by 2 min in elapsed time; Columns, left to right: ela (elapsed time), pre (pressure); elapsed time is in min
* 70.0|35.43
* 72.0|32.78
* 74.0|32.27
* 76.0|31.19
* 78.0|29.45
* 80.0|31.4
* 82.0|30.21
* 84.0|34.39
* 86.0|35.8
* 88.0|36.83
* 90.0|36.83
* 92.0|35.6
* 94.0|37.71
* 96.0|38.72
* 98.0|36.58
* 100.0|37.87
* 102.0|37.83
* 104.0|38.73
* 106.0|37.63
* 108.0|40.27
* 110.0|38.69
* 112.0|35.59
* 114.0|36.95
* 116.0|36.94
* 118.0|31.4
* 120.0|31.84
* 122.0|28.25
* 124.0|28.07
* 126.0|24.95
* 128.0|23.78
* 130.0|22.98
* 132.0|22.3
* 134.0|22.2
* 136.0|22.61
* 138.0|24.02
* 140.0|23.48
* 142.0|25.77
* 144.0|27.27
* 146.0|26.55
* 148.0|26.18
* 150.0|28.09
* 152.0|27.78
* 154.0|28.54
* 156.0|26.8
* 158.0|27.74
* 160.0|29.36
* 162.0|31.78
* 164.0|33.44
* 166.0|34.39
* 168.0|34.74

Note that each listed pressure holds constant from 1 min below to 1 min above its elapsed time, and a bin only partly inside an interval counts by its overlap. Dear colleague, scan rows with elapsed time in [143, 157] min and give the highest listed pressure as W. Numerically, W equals 28.54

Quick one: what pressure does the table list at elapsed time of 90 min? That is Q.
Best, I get 36.83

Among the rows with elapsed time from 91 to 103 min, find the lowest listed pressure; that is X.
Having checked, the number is 35.6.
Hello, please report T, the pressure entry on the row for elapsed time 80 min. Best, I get 31.4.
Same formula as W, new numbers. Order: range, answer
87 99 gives 38.72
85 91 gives 36.83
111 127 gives 36.95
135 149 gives 27.27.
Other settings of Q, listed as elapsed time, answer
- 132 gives 22.3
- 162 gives 31.78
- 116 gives 36.94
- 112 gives 35.59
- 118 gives 31.4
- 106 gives 37.63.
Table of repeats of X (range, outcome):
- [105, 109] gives 37.63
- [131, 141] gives 22.2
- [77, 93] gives 29.45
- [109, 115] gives 35.59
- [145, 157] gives 26.18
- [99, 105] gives 37.83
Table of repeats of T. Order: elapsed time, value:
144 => 27.27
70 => 35.43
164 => 33.44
